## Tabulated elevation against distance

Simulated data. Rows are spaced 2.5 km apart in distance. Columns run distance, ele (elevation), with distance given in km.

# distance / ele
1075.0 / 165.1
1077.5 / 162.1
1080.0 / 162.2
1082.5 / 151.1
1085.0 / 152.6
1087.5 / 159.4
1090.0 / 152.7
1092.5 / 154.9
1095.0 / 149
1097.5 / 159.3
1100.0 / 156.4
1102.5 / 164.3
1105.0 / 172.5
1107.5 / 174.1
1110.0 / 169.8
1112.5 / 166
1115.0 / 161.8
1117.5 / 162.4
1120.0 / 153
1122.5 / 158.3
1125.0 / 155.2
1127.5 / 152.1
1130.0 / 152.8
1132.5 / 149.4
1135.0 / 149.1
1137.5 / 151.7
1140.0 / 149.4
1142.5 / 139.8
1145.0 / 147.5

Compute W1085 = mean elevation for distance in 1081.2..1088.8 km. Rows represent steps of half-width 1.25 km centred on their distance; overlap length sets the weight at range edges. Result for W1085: 154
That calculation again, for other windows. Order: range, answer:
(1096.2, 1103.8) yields 160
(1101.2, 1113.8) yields 169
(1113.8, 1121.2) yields 159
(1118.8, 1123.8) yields 156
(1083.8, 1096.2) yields 154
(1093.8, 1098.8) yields 154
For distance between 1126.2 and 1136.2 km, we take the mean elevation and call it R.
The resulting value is 151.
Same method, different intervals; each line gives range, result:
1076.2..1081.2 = 162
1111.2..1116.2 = 164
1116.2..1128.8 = 156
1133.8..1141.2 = 150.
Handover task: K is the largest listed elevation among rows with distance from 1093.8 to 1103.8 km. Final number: 164.3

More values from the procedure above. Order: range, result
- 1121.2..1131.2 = 158.3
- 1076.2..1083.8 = 162.2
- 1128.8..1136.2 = 152.8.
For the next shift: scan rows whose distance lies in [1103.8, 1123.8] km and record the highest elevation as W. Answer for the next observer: 174.1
